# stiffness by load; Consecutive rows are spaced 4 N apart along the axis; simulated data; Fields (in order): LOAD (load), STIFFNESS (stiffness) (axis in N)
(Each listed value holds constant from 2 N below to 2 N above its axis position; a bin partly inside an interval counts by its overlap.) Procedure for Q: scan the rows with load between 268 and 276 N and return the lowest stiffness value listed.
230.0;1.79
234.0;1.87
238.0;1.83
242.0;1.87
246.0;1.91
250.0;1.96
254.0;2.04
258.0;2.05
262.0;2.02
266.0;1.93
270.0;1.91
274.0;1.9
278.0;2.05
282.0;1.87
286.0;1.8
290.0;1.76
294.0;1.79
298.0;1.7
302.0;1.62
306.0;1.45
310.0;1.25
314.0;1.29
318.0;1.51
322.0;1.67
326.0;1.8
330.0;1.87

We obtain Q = 1.9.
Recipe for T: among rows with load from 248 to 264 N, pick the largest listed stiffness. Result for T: 2.05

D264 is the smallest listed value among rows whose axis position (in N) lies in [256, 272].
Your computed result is 1.91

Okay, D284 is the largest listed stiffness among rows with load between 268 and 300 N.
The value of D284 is 2.05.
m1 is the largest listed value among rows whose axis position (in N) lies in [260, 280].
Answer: 2.05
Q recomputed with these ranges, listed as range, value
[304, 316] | 1.25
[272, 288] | 1.8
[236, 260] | 1.83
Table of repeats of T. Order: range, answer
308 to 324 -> 1.67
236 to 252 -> 1.96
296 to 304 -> 1.7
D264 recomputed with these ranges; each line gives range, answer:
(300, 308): 1.45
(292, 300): 1.7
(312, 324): 1.29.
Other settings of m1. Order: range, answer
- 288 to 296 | 1.79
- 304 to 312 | 1.45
